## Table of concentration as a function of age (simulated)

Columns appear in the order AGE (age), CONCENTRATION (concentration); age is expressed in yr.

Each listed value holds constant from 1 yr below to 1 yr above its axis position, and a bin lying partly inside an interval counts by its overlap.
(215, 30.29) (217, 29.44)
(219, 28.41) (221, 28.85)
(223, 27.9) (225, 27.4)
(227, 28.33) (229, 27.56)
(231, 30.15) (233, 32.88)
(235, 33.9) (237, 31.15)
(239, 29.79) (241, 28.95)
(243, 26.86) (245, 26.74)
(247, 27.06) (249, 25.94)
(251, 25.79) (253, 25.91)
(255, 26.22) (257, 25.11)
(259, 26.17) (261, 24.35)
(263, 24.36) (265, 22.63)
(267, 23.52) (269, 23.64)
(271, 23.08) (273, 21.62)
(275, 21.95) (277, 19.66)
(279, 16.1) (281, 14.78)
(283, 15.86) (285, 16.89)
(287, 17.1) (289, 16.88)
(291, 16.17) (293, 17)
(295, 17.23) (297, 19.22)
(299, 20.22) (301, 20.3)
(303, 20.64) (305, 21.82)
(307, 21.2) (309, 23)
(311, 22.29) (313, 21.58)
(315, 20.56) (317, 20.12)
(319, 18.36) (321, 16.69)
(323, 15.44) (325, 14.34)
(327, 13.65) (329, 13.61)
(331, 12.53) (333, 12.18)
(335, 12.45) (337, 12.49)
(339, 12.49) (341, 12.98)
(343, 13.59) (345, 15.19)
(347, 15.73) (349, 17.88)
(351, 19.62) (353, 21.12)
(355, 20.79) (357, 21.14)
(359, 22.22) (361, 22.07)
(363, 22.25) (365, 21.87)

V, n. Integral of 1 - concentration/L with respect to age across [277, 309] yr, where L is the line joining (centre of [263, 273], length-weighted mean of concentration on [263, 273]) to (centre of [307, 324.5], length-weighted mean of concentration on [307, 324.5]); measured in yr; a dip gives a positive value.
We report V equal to 4.4 yr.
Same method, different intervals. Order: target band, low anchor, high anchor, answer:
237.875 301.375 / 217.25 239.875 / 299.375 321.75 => 8.0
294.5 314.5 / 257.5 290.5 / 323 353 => -3.7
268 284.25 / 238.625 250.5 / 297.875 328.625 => 2.8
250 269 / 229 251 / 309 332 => 1.1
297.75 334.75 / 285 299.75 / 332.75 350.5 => -4.9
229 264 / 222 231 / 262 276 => -2.7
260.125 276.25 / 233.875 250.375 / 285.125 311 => 0.8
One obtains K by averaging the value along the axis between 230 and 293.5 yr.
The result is 23.7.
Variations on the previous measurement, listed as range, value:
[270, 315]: 19.3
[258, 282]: 21.8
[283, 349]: 17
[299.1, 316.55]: 21.3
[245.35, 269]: 25.2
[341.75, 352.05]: 16.3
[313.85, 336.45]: 15.4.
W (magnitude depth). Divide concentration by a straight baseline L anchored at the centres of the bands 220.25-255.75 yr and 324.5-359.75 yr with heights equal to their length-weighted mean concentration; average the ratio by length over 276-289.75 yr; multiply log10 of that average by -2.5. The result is 0.342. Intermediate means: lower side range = 28.4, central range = 16.8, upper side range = 15.8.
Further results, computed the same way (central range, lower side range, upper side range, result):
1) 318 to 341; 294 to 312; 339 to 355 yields 0.29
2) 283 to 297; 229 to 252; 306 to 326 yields 0.31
